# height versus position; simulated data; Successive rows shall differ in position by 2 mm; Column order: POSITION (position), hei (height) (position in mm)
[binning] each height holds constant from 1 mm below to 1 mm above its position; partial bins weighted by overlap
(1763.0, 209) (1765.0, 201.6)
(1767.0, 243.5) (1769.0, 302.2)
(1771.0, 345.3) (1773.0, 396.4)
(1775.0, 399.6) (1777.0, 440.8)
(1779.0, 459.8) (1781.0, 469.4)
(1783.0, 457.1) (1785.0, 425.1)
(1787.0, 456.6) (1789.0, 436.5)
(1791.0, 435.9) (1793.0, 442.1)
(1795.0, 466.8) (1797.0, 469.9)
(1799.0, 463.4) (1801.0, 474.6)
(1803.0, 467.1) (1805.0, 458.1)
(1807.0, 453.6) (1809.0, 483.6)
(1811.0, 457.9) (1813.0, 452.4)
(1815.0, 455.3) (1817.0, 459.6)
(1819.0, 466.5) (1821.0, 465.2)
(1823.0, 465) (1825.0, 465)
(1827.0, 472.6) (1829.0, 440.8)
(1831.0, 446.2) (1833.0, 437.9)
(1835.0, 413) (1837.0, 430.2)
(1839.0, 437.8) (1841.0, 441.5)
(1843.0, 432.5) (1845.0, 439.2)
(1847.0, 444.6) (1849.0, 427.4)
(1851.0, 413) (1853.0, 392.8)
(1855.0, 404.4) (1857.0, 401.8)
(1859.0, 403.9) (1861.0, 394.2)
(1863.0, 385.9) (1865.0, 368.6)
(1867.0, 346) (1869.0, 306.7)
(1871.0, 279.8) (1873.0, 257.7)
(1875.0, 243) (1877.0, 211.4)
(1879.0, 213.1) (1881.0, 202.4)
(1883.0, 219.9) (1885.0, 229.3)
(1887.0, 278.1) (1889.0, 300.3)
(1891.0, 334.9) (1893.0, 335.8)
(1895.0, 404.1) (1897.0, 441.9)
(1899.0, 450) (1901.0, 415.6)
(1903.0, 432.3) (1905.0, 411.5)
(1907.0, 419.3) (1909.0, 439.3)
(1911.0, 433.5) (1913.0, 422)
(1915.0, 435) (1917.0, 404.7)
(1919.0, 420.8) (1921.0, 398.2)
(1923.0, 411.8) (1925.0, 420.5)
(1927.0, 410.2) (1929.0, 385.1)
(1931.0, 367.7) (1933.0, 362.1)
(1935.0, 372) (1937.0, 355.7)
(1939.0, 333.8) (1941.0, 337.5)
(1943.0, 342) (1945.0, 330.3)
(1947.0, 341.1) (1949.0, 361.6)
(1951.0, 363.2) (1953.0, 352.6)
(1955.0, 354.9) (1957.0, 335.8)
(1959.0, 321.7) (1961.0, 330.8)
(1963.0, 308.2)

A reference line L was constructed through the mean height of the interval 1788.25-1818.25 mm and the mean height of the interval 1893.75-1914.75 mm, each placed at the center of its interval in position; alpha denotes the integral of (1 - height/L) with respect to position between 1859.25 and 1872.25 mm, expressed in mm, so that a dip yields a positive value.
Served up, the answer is 2.7 mm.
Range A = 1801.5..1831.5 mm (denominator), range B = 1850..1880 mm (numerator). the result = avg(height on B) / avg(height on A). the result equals 0.73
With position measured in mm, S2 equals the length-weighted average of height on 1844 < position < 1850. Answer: 437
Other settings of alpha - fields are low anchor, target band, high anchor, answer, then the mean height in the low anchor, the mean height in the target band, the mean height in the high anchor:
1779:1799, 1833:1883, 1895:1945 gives 7.6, 452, 361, 400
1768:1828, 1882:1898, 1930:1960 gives 2.8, 445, 318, 349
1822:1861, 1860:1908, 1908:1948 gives 9.4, 431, 328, 386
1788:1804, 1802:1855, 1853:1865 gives -2.6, 457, 446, 395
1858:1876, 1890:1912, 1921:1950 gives -3.8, 332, 411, 368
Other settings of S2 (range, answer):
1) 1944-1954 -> 350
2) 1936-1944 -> 342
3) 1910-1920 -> 423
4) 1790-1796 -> 448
